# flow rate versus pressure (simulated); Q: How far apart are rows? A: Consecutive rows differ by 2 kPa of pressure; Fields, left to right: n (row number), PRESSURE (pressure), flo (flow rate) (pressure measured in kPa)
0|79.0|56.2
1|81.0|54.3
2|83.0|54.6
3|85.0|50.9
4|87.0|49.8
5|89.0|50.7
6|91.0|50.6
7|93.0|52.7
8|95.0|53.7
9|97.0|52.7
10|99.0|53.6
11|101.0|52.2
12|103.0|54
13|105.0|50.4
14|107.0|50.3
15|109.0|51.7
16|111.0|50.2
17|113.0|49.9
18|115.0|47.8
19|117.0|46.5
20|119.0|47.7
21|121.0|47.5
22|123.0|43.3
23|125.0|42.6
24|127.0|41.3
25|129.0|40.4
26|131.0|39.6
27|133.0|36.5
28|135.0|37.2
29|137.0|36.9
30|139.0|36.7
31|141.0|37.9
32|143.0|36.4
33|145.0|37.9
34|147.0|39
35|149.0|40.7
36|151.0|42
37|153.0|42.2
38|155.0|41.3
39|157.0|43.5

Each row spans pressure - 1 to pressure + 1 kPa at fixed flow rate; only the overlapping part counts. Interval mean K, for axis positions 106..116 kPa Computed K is 50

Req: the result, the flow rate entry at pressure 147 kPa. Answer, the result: 39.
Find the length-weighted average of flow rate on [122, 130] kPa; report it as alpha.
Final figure 41.9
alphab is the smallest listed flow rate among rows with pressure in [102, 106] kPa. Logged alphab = 50.4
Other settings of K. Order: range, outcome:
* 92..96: 53.2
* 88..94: 51.3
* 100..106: 52.2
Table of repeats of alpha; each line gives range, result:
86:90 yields 50.2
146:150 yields 39.9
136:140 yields 36.8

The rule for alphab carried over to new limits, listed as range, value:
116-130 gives 40.4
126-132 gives 39.6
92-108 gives 50.3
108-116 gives 47.8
